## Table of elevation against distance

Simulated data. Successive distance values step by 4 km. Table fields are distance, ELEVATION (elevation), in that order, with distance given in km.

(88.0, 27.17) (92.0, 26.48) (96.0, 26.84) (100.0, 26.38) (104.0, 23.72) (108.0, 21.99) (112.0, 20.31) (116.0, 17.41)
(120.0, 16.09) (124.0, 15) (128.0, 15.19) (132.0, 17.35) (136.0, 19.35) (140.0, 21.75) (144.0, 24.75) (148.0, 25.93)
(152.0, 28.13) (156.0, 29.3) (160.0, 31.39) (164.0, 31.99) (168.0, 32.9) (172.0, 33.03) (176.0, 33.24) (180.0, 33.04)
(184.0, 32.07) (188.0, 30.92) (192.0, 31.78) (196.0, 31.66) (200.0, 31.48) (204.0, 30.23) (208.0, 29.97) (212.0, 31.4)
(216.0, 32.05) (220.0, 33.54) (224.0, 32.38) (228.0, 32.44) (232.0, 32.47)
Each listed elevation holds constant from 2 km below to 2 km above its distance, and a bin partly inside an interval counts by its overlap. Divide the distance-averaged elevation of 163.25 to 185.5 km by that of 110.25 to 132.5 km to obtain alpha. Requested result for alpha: 1.95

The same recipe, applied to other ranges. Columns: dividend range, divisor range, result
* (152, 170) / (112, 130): 1.89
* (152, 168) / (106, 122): 1.63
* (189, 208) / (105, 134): 1.75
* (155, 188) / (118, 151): 1.63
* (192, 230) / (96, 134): 1.61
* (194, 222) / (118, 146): 1.70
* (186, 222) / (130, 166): 1.23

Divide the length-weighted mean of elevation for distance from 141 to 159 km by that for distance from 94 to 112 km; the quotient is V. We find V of 1.1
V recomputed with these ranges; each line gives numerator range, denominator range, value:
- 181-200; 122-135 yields 1.97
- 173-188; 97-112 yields 1.37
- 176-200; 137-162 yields 1.20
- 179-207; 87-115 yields 1.29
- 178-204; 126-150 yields 1.53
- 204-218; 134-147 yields 1.39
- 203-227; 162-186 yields 0.97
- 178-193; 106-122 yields 1.69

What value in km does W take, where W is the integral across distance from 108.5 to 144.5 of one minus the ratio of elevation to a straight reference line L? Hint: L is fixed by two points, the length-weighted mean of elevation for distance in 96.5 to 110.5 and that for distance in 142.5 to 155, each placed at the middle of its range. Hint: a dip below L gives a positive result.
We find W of 9.9 km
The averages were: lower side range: 24.2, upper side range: 26.6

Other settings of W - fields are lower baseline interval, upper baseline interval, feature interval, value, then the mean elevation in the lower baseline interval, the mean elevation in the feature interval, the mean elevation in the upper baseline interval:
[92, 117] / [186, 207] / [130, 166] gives 2.1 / 23.3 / 25.5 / 31.2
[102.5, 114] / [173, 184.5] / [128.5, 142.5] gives 3.7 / 21.9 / 19.2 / 32.9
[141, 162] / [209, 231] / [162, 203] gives -3.4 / 27.6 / 32.2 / 32.3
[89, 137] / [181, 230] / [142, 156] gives -1.0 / 20.7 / 26.7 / 31.7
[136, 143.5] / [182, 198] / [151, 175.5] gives -4.7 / 21.7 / 31.4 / 31.6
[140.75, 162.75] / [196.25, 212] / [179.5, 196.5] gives -1.1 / 27.7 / 31.8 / 30.8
